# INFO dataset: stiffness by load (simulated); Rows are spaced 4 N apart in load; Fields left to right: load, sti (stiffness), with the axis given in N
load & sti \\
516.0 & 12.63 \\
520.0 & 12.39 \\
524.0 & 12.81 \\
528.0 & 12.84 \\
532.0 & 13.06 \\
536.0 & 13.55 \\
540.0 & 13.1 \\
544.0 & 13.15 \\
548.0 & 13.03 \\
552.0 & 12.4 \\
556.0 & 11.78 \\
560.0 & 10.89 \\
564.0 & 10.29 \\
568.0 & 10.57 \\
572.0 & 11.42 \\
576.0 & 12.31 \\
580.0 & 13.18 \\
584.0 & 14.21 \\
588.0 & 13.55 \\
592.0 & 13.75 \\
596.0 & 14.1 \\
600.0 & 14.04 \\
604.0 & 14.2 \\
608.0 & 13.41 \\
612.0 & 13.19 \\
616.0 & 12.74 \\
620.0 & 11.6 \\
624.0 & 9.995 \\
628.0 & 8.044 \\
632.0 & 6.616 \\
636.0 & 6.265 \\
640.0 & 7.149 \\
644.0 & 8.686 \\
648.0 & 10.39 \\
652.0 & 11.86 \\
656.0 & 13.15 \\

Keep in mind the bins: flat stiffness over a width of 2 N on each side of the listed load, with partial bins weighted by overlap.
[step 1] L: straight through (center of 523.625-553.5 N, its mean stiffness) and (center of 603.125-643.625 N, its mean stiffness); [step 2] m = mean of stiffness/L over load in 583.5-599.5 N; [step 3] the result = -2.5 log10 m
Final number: -0.23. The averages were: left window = 13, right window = 10.1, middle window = 13.9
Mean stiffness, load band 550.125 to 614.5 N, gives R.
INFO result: 12.7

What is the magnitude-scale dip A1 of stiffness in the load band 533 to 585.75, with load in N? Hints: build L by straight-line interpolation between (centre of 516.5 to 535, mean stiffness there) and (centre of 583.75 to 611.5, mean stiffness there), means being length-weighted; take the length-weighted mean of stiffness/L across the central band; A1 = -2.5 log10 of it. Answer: 0.08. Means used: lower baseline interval 12.8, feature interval 12.3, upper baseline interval 13.8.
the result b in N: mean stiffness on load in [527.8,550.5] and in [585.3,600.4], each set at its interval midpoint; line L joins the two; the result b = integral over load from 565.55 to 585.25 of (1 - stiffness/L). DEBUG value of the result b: 2.0 N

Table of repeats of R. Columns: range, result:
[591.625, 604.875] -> 14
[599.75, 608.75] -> 13.9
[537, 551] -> 13.1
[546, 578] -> 11.6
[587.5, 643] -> 11.2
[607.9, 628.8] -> 11.5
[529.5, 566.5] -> 12.3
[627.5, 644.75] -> 7.2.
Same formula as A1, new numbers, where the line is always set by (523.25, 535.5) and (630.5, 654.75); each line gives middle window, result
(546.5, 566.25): 0.03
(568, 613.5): -0.24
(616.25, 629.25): -0.10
